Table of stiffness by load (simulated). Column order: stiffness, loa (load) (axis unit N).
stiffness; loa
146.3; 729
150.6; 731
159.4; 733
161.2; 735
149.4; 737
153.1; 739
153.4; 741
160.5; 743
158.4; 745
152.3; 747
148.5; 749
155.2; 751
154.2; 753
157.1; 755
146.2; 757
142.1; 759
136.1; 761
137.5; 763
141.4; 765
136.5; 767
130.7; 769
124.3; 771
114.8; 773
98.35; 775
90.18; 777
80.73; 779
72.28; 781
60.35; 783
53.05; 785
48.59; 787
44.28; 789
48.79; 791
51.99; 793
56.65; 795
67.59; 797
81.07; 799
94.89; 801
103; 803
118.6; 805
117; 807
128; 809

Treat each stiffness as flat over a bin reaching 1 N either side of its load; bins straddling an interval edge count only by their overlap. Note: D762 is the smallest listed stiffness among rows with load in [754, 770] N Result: 130.7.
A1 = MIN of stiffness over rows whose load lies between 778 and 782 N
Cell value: 72.28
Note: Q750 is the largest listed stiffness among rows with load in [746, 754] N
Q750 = 155.2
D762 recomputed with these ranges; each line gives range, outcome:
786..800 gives 44.28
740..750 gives 148.5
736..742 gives 149.4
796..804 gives 67.59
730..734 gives 150.6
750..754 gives 154.2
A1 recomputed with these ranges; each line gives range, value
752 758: 146.2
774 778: 90.18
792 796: 51.99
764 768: 136.5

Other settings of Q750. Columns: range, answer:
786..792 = 48.79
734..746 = 161.2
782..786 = 60.35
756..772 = 146.2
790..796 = 56.65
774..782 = 98.35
